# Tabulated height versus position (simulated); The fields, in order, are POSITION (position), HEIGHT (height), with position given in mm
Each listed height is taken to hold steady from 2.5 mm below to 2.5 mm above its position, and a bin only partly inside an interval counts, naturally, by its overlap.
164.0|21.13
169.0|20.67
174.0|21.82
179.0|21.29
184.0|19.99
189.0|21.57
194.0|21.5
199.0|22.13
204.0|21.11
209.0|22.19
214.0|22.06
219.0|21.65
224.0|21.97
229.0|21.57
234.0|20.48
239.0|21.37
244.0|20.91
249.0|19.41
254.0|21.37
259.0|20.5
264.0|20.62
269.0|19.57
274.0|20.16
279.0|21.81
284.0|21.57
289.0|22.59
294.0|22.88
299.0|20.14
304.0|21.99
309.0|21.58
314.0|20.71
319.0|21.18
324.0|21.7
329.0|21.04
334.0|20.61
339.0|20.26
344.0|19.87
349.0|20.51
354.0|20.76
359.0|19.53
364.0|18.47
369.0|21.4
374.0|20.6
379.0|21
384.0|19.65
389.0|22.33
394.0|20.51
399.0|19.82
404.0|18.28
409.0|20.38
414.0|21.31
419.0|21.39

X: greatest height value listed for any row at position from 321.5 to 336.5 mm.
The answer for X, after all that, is 21.7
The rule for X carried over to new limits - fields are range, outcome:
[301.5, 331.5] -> 21.99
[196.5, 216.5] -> 22.19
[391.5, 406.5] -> 20.51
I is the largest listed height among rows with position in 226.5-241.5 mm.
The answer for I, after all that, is 21.57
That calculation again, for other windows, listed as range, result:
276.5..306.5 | 22.88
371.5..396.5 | 22.33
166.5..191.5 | 21.82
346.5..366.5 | 20.76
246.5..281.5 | 21.81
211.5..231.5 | 22.06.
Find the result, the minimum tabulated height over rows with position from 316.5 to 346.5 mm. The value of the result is 19.87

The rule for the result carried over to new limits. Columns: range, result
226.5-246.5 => 20.48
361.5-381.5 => 18.47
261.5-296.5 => 19.57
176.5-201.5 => 19.99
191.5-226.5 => 21.11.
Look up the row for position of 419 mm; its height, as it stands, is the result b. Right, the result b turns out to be 21.39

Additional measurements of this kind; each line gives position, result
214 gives 22.06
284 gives 21.57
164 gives 21.13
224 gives 21.97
